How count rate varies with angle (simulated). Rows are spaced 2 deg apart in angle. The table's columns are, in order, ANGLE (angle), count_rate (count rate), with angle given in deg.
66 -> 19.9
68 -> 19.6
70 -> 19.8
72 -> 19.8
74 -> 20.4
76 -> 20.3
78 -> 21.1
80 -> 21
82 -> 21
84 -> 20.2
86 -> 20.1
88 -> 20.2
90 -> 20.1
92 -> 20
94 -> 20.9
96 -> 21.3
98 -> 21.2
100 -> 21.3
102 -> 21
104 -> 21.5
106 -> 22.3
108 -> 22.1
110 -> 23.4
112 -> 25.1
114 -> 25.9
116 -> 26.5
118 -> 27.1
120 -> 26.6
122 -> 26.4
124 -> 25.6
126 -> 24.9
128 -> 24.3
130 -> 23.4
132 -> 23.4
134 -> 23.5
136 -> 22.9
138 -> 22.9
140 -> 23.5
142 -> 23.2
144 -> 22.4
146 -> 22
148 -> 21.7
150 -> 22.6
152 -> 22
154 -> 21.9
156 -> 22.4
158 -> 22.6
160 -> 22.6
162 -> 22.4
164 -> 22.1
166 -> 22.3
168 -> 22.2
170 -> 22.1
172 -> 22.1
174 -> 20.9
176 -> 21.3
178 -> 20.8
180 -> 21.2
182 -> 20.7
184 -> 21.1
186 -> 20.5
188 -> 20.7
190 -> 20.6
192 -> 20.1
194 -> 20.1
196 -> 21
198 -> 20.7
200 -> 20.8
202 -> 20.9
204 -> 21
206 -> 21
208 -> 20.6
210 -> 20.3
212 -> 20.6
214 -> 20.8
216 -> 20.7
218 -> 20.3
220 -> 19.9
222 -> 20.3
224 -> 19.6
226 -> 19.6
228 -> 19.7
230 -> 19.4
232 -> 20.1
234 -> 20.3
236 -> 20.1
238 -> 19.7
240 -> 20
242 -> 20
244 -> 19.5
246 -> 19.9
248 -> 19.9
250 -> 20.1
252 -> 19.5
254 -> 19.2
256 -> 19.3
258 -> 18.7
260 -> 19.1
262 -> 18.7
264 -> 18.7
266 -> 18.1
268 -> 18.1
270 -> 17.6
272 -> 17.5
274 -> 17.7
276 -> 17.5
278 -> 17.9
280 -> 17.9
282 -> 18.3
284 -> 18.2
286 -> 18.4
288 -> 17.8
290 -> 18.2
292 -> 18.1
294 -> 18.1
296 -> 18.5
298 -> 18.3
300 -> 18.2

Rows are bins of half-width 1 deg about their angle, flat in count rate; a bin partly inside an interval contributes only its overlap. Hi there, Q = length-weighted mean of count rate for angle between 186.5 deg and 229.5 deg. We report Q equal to 20.4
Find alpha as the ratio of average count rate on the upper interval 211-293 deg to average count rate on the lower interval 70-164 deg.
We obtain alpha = 0.9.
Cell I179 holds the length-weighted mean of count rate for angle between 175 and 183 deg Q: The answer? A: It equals 21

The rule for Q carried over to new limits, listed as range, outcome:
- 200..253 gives 20.2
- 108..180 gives 23.2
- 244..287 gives 18.6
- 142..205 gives 21.5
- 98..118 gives 23.3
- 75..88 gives 20.6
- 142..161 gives 22.3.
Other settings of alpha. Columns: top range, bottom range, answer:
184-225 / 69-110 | 0.99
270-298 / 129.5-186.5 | 0.81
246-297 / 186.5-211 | 0.89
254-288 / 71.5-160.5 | 0.81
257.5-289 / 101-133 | 0.74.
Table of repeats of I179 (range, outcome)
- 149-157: 22.2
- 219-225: 19.9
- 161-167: 22.3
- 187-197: 20.5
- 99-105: 21.3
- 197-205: 20.9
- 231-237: 20.2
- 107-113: 23.5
